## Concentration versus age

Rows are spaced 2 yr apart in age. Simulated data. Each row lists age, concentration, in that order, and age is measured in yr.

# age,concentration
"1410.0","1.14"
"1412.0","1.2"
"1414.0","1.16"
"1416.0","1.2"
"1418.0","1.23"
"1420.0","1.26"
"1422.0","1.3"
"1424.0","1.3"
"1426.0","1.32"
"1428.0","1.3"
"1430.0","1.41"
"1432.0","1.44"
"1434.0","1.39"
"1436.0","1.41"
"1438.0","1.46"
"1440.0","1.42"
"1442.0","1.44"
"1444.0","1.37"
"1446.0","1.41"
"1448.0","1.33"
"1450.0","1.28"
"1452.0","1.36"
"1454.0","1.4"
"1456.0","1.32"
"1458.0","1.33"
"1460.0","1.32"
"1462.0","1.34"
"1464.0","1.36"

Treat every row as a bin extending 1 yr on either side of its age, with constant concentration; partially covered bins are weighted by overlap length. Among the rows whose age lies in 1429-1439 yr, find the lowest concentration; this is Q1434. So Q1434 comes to 1.39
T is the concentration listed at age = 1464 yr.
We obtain 1.36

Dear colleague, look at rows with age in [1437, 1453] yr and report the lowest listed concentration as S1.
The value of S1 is 1.28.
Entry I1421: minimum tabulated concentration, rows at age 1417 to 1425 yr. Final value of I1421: 1.23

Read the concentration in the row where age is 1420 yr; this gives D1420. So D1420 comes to 1.26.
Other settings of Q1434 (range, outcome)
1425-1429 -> 1.3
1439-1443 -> 1.42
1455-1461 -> 1.32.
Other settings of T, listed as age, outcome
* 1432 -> 1.44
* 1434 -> 1.39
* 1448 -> 1.33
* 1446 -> 1.41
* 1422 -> 1.3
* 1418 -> 1.23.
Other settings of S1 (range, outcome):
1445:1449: 1.33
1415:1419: 1.2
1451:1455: 1.36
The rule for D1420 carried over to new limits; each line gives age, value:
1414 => 1.16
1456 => 1.32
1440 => 1.42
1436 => 1.41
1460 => 1.32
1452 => 1.36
